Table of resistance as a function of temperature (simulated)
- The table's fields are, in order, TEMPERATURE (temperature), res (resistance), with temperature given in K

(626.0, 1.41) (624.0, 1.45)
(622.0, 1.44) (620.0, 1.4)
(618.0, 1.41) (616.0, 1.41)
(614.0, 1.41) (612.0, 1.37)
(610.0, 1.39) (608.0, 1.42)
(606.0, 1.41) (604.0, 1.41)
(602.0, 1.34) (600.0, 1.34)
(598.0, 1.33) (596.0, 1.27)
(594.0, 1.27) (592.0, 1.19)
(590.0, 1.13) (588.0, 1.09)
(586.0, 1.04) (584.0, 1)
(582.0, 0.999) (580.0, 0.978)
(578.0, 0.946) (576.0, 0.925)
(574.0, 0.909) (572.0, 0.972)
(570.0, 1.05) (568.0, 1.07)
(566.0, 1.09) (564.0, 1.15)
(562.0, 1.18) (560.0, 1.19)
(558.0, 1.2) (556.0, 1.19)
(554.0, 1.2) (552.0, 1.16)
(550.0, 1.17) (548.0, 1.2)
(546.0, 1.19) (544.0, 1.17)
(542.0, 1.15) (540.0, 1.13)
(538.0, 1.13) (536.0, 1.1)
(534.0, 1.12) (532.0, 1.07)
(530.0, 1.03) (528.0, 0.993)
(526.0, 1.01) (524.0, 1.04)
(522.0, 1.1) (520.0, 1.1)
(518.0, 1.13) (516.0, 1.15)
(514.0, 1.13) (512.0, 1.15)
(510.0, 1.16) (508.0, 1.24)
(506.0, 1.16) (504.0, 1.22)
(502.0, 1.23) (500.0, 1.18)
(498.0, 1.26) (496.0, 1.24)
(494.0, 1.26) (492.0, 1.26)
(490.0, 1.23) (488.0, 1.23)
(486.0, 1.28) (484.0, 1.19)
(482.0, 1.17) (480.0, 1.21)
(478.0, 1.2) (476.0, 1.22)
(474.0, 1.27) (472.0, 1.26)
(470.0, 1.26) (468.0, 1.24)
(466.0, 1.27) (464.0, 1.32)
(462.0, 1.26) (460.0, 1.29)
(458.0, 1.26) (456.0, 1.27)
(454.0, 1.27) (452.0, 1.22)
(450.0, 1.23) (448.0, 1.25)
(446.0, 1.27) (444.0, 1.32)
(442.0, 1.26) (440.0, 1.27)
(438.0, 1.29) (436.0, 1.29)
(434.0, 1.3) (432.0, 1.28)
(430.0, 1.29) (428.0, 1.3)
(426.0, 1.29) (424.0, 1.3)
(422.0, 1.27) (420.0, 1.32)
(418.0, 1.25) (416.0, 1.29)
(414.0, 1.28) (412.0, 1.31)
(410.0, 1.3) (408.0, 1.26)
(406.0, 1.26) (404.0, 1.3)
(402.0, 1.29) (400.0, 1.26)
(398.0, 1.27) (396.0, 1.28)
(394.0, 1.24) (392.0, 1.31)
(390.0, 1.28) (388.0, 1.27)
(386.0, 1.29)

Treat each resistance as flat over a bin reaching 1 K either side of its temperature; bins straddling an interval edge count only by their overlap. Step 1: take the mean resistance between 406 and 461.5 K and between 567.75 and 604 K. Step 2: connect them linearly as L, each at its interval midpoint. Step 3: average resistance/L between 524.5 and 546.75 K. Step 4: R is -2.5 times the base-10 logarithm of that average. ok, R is 0.07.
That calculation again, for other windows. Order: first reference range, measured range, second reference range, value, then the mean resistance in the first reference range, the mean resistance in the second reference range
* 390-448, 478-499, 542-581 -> -0.03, 1.28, 1.1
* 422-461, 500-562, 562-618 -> 0.07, 1.28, 1.19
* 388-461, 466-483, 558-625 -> 0.02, 1.28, 1.21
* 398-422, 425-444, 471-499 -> -0.02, 1.28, 1.23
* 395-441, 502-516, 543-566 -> 0.03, 1.28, 1.18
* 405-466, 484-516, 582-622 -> 0.06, 1.28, 1.29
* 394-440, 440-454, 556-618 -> 0.01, 1.28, 1.19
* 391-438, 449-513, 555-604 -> -0.01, 1.28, 1.12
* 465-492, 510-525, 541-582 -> 0.05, 1.23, 1.1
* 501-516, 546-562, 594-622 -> 0.07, 1.18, 1.38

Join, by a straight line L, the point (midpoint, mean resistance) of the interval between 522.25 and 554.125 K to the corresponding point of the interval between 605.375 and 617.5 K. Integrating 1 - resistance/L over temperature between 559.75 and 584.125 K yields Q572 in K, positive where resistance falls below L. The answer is 4.2 K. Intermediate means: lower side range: 1.11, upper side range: 1.4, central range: 1.03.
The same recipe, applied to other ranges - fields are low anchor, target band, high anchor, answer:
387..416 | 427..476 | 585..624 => 0.7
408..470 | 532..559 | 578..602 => 0.6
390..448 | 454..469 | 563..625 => -0.1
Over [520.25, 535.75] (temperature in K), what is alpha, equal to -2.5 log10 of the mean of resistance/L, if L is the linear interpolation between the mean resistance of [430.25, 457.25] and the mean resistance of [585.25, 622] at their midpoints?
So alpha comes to 0.222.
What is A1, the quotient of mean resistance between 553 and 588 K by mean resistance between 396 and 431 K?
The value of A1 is 0.83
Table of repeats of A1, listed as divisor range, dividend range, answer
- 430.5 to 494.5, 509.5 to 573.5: 0.89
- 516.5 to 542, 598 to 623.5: 1.29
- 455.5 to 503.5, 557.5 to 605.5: 0.91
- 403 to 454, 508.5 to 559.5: 0.88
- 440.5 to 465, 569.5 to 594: 0.81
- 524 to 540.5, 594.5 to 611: 1.27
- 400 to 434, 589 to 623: 1.05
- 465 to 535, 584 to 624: 1.12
